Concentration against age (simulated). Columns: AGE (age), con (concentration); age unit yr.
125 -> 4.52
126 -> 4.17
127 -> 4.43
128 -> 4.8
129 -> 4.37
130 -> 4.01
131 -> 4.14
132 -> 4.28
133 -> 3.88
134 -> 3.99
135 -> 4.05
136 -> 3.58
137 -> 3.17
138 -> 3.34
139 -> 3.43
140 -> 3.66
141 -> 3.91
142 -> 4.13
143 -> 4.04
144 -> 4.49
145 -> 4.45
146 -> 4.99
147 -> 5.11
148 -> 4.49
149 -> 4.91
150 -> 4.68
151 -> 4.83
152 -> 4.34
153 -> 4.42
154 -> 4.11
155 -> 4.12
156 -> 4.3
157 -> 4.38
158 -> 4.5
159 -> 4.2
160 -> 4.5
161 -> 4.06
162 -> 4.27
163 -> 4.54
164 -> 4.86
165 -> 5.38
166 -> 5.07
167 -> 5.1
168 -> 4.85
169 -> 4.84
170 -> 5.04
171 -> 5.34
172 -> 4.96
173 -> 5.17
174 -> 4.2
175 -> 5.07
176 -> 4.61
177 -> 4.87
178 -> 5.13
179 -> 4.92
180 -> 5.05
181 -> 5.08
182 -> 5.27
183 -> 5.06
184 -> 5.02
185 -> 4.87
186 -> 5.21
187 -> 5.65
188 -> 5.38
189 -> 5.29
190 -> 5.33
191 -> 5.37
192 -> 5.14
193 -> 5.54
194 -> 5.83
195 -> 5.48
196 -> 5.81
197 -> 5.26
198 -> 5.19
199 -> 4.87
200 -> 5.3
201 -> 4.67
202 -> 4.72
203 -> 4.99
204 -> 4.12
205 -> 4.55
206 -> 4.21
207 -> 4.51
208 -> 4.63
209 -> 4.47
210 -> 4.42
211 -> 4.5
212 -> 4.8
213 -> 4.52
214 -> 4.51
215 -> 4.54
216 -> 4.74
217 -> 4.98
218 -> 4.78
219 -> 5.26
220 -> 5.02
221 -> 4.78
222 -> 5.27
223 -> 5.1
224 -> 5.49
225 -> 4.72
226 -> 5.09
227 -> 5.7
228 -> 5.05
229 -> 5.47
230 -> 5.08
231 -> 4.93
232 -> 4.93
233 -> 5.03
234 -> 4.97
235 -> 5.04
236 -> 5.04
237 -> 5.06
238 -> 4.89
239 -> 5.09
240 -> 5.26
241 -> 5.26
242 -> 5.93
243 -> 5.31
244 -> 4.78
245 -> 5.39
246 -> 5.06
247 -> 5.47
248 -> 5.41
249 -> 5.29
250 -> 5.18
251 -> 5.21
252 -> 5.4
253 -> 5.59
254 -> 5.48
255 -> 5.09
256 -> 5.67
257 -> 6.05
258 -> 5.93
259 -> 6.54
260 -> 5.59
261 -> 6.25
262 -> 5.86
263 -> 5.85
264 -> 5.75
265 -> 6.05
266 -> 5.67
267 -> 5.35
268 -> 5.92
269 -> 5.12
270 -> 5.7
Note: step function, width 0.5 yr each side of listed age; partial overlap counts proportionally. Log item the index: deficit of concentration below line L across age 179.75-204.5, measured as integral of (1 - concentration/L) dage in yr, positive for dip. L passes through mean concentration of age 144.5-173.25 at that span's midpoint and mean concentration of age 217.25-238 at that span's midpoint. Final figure -1.6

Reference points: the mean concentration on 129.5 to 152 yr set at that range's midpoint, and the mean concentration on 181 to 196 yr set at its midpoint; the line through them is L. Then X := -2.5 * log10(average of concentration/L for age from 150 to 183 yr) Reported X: 0.013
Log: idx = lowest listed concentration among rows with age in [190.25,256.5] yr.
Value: 4.12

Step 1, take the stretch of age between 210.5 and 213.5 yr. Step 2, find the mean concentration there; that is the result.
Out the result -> 4.61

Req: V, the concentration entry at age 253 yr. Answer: 5.59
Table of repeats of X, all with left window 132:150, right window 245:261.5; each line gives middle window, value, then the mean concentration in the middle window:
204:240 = 0.06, 4.89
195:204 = -0.04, 5.07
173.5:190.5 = -0.09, 5.06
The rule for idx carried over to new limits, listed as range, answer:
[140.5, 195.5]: 3.91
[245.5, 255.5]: 5.06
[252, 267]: 5.09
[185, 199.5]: 4.87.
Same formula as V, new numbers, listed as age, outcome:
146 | 4.99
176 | 4.61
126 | 4.17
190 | 5.33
